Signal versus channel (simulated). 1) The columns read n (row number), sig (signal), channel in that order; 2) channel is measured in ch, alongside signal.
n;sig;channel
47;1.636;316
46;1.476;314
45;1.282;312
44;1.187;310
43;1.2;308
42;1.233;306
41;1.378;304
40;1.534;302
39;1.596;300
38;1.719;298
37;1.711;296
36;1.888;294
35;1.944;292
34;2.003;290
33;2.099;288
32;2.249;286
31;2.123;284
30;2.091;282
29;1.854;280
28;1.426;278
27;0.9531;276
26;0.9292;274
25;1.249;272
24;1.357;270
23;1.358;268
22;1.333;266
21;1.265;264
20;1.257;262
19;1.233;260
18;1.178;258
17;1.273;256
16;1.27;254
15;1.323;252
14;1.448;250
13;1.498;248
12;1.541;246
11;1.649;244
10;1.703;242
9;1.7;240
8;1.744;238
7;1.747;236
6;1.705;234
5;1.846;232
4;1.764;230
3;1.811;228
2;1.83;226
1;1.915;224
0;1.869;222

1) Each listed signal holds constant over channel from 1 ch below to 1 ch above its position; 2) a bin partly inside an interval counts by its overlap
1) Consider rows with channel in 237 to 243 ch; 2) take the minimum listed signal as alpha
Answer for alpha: 1.7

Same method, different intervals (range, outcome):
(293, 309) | 1.2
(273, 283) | 0.9292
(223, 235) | 1.705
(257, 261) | 1.178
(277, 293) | 1.426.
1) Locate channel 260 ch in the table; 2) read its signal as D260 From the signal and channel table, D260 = 1.233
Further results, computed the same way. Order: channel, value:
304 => 1.378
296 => 1.711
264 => 1.265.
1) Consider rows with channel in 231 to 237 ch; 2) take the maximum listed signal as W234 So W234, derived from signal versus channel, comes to 1.846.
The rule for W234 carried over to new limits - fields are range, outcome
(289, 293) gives 2.003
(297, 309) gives 1.719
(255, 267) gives 1.333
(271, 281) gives 1.854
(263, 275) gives 1.358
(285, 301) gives 2.249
